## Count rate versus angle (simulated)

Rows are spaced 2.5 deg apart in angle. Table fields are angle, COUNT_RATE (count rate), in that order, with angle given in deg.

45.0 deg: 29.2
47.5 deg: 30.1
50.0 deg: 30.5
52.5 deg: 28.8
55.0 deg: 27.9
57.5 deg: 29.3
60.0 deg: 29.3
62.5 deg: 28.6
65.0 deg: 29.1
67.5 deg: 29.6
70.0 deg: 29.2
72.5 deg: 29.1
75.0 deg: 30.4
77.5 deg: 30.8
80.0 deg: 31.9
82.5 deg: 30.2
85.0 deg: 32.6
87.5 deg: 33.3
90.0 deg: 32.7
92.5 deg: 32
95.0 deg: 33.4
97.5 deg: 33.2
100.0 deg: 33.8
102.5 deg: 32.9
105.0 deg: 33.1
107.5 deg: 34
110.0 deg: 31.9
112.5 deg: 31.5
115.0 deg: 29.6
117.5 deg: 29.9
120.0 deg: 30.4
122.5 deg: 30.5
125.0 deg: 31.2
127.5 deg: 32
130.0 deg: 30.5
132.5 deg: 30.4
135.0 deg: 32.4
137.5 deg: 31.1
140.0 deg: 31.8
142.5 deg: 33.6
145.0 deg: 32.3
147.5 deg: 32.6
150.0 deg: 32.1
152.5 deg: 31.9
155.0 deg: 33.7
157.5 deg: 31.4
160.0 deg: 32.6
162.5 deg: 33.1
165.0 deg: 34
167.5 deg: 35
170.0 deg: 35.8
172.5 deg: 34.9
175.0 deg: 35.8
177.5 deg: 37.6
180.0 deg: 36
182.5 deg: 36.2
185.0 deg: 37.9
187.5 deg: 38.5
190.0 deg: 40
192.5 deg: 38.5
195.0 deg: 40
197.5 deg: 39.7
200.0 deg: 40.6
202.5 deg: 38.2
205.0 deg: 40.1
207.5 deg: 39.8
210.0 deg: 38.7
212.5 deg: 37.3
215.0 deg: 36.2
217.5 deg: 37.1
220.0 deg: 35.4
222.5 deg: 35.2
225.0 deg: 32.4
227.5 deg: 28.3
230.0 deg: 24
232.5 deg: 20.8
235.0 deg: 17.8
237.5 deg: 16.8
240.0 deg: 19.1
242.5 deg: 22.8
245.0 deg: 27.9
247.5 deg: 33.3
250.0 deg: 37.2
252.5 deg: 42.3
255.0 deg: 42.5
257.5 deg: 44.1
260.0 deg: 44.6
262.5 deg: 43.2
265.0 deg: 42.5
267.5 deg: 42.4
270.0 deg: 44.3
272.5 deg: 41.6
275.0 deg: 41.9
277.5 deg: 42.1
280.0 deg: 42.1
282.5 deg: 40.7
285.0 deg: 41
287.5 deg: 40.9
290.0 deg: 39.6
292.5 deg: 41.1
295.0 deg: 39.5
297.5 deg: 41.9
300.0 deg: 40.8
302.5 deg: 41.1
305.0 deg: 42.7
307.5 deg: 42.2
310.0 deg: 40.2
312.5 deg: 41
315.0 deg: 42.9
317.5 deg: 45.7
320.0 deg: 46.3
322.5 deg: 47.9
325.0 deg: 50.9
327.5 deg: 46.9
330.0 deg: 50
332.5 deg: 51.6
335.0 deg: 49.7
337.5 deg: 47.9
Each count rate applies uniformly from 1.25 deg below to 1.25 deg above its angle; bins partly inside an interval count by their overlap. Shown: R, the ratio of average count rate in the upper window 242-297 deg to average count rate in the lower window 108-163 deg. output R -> 1.3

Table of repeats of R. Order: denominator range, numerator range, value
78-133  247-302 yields 1.30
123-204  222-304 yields 1.04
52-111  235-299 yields 1.21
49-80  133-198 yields 1.18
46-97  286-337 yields 1.45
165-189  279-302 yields 1.12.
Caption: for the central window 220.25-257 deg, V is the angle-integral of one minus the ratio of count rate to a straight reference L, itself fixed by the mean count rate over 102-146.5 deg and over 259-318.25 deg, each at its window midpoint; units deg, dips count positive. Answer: 9.2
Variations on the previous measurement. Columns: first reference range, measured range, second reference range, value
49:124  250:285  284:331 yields -1.2 deg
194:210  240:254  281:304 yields 3.0 deg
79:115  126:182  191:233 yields 1.4 deg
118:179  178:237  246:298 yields 2.7 deg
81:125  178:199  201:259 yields -3.9 deg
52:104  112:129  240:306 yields 1.1 deg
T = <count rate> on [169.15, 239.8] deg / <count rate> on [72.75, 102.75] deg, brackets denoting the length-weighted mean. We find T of 1.07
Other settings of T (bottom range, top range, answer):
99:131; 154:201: 1.15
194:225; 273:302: 1.08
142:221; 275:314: 1.14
